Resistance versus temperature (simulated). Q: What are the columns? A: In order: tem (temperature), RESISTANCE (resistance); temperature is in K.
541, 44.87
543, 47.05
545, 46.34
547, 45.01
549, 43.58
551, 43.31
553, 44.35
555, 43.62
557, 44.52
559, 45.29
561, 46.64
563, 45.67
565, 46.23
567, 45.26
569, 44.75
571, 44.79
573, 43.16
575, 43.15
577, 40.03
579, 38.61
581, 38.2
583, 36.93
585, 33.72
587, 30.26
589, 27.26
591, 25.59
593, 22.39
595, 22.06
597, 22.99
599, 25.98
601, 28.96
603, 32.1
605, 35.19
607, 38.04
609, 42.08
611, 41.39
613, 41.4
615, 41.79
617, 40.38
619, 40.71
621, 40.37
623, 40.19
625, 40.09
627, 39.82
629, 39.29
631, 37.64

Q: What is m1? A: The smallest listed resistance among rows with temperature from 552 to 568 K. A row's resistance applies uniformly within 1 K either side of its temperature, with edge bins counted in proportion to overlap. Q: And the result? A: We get 43.62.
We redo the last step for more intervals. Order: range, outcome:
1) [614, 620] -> 40.38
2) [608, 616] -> 41.39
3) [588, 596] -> 22.06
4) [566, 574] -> 43.16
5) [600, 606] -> 28.96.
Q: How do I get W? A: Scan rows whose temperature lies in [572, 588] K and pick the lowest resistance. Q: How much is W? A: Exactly 30.26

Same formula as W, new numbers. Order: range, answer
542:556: 43.31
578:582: 38.2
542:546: 46.34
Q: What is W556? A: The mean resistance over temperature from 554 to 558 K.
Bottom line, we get 44.1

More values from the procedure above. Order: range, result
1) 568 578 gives 43.2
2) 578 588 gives 35.5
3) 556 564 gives 45.5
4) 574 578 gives 41.6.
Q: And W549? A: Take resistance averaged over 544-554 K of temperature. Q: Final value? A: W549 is 44.5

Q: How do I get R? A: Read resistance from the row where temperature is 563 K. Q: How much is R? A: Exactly 45.67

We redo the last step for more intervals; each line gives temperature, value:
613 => 41.4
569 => 44.75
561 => 46.64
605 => 35.19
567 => 45.26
